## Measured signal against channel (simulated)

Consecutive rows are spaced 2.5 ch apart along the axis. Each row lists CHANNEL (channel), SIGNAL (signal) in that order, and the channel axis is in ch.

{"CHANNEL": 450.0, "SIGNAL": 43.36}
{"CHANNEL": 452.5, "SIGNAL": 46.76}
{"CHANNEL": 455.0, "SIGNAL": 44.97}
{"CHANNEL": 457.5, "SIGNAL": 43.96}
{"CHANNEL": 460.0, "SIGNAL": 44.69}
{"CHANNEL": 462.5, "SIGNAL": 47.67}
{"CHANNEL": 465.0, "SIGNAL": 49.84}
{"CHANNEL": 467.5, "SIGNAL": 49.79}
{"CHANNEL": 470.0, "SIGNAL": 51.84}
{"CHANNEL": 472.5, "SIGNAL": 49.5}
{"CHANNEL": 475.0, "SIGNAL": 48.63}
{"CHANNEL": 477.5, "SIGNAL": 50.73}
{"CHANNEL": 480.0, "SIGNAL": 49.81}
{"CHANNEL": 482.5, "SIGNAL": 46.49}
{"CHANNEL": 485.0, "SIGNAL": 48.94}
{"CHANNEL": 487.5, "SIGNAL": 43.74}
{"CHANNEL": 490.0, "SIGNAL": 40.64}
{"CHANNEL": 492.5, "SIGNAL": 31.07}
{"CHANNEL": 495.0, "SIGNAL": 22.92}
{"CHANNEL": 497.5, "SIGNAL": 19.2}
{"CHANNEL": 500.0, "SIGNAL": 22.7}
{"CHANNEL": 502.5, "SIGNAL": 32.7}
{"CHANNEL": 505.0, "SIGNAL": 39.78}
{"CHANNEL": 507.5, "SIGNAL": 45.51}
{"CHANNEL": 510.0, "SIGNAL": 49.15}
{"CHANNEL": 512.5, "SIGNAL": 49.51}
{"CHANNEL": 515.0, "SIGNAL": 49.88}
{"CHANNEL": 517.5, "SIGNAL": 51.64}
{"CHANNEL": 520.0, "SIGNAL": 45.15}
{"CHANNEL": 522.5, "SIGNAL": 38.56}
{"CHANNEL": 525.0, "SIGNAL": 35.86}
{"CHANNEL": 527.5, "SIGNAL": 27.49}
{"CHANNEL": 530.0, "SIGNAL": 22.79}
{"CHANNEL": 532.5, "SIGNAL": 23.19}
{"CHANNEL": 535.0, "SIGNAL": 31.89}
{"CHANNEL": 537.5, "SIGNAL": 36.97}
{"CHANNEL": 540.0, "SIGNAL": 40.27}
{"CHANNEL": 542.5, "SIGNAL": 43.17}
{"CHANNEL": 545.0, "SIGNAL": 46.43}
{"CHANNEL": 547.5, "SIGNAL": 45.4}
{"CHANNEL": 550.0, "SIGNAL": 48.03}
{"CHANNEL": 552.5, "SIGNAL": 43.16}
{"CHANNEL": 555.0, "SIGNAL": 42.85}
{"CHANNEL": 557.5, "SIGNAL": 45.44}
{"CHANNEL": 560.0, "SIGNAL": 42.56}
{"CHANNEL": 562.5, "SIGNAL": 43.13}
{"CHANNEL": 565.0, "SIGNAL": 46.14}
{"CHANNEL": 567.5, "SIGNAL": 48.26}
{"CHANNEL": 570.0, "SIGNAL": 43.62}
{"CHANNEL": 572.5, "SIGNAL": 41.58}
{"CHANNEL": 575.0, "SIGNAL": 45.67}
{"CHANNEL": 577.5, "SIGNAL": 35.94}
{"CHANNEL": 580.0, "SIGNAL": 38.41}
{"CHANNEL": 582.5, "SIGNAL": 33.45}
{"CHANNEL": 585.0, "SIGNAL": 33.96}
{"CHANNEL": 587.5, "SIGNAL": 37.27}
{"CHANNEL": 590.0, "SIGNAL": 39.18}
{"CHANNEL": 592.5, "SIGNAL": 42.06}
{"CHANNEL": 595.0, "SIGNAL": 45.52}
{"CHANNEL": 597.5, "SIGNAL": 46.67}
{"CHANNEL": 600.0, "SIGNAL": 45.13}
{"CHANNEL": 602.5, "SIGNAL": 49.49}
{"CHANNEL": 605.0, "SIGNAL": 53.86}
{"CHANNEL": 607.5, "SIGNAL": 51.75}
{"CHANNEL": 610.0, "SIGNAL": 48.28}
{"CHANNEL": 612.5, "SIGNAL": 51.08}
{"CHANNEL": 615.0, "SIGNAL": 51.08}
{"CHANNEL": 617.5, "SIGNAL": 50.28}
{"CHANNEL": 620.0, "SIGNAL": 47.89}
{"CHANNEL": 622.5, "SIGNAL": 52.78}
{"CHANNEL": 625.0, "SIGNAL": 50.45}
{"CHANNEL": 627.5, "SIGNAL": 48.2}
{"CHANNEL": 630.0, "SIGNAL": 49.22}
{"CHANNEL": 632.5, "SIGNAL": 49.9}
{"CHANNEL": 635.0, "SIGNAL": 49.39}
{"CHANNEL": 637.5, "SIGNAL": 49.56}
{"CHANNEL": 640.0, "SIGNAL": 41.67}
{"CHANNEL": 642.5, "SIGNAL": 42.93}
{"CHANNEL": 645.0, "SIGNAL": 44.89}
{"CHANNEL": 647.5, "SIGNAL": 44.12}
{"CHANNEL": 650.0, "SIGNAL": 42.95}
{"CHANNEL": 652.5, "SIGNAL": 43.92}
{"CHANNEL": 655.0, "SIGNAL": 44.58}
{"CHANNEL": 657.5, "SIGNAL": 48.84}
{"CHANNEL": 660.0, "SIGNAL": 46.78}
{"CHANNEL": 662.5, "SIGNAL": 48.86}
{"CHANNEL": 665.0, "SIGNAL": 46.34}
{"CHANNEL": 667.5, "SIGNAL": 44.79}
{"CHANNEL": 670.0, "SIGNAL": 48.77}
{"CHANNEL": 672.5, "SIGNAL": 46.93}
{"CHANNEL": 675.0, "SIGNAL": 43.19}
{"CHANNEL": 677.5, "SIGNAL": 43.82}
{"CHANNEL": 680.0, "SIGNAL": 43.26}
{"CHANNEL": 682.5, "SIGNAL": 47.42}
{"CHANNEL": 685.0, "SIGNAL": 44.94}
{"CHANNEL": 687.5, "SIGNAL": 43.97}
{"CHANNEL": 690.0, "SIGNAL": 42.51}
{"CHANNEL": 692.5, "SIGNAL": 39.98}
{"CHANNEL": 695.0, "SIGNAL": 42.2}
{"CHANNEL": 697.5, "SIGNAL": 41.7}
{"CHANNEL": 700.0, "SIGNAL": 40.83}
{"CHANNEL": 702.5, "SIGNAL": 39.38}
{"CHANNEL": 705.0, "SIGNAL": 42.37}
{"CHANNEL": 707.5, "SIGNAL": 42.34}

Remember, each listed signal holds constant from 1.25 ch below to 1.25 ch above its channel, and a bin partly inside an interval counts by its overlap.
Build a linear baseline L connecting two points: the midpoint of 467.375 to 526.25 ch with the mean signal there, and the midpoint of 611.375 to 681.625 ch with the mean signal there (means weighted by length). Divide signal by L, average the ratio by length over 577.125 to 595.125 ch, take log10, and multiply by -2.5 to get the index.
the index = 0.19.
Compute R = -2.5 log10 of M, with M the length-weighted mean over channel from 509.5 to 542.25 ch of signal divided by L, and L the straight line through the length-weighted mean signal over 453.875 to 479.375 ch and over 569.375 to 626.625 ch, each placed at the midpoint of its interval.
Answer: 0.21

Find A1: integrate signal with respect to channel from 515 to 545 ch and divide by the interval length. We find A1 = 37.1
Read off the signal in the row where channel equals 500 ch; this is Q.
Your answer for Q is 22.7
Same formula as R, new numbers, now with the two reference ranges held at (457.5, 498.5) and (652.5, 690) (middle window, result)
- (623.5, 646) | -0.05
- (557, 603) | 0.07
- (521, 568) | 0.13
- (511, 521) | -0.12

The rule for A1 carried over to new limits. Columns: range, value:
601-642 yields 49.5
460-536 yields 40.7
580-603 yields 41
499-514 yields 40.3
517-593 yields 39.8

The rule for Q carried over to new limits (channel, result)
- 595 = 45.52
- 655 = 44.58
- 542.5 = 43.17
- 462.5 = 47.67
